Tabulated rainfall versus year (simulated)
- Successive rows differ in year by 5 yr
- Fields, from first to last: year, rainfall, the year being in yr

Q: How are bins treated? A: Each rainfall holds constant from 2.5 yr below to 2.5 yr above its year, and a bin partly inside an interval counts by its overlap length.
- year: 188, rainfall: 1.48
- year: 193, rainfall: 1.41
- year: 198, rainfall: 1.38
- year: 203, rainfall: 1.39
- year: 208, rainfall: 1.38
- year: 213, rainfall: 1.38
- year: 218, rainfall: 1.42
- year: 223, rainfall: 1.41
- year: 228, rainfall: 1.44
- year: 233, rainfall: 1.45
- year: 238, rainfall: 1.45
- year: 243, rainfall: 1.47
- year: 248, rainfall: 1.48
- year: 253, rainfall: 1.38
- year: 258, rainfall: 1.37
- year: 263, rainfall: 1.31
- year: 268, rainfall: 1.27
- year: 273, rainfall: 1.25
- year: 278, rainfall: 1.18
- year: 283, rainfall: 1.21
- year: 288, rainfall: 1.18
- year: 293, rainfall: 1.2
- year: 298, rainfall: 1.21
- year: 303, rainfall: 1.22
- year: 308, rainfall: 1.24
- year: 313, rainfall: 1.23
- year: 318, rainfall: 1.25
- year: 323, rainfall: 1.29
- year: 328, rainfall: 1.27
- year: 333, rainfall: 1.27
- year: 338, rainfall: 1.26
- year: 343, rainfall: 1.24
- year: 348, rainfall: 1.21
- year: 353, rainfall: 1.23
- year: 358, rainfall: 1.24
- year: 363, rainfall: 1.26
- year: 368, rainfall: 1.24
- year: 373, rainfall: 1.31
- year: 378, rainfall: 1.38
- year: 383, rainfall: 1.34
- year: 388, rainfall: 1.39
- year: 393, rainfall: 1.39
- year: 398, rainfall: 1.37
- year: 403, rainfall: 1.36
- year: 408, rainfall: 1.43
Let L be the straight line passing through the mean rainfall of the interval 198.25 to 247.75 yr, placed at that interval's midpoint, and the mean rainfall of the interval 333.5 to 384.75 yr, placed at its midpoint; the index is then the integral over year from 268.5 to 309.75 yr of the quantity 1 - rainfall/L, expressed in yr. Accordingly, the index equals 4.1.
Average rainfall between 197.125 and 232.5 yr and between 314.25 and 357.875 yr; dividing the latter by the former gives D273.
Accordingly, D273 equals 0.89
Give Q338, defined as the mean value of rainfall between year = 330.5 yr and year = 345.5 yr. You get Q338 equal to 1.26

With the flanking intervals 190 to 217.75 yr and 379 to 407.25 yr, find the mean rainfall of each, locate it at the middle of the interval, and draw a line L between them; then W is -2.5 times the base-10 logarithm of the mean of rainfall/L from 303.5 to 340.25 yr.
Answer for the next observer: 0.10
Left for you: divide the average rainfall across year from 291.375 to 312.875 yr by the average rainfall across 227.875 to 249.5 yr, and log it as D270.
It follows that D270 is 0.8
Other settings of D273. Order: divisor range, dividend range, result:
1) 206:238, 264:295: 0.86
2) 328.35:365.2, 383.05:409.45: 1.11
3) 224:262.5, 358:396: 0.93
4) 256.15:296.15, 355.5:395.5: 1.06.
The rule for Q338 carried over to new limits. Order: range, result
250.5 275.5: 1.32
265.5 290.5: 1.22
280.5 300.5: 1.2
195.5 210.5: 1.38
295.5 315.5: 1.23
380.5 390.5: 1.36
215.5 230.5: 1.42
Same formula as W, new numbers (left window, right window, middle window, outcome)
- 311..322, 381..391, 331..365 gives 0.05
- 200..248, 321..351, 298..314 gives 0.06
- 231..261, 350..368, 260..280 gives 0.11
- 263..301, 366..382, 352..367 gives 0.05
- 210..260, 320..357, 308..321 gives 0.04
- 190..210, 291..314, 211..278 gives -0.05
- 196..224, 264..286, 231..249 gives -0.11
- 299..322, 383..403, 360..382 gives 0.03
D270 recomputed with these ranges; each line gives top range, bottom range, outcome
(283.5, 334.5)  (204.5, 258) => 0.87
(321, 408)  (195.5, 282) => 0.95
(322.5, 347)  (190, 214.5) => 0.91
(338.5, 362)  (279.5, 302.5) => 1.03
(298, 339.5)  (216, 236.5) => 0.87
